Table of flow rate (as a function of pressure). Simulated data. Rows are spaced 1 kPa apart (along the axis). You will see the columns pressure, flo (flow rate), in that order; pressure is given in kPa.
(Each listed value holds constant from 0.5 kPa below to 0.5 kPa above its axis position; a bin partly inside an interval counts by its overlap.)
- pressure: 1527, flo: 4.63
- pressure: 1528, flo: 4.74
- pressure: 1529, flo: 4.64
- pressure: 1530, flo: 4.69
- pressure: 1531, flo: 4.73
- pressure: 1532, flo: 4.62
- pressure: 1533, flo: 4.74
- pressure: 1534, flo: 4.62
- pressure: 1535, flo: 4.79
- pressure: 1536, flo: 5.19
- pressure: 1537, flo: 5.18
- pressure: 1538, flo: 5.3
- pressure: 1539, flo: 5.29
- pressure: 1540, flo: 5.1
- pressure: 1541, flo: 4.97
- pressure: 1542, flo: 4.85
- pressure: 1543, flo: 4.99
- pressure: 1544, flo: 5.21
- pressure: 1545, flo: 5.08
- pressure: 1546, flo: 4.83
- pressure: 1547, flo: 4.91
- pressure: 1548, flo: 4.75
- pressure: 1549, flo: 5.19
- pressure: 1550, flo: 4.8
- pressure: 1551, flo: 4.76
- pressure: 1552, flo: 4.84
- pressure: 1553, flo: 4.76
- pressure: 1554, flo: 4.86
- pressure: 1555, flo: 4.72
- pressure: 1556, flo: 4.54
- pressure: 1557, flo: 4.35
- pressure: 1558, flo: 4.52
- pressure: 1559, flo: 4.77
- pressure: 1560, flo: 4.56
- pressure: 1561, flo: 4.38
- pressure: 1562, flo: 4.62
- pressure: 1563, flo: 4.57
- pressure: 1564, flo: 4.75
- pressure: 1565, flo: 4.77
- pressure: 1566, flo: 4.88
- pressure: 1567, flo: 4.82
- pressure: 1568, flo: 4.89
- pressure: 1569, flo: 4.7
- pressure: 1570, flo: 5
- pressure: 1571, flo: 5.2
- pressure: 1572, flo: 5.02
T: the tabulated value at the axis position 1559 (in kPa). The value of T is 4.77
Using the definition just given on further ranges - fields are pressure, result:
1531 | 4.73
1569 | 4.7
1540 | 5.1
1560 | 4.56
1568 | 4.89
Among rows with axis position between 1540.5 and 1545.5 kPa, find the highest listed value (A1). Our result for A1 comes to 5.21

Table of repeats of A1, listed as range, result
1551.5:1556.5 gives 4.86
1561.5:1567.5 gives 4.88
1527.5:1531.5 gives 4.74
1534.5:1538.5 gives 5.3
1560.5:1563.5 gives 4.62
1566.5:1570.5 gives 5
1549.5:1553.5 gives 4.84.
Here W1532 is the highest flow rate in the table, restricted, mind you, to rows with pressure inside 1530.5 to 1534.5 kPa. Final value 4.74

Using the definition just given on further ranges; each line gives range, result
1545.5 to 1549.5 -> 5.19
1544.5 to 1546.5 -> 5.08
